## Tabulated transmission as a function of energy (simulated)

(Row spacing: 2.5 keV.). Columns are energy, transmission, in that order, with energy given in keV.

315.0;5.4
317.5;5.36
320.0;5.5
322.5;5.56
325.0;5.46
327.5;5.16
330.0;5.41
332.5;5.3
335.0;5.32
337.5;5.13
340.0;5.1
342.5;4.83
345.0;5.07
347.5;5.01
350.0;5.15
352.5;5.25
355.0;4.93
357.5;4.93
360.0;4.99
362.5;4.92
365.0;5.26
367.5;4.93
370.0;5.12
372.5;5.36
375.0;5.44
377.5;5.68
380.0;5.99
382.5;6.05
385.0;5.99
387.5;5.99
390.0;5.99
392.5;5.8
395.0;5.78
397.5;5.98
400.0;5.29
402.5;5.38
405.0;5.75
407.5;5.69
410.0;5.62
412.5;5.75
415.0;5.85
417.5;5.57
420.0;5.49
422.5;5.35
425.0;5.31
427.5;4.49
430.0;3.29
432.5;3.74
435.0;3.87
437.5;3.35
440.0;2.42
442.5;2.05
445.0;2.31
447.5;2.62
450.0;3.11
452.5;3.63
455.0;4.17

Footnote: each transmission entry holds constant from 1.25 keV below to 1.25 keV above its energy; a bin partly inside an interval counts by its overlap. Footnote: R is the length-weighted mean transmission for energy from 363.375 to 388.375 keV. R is 5.56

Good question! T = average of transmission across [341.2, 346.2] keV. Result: 4.95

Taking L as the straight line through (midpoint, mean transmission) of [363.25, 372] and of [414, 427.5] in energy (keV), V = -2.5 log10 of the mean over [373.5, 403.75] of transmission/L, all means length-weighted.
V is -0.11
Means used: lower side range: 5.11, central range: 5.78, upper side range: 5.41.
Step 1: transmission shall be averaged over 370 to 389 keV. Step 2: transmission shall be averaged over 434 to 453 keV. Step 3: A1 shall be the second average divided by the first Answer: 0.5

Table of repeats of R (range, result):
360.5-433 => 5.42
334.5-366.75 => 5.06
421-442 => 3.93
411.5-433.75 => 4.97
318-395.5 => 5.36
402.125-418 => 5.68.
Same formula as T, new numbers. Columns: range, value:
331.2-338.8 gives 5.25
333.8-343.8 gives 5.09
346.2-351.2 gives 5.08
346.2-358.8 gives 5.05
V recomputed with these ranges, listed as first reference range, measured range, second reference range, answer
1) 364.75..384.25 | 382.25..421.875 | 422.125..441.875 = -0.216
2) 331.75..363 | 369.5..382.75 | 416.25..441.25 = -0.169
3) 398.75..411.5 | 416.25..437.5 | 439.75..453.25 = -0.125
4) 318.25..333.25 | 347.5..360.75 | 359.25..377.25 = 0.043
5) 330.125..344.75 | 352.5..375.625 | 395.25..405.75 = 0.052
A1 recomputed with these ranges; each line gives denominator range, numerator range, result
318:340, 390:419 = 1.07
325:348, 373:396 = 1.13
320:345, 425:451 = 0.61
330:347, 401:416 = 1.10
